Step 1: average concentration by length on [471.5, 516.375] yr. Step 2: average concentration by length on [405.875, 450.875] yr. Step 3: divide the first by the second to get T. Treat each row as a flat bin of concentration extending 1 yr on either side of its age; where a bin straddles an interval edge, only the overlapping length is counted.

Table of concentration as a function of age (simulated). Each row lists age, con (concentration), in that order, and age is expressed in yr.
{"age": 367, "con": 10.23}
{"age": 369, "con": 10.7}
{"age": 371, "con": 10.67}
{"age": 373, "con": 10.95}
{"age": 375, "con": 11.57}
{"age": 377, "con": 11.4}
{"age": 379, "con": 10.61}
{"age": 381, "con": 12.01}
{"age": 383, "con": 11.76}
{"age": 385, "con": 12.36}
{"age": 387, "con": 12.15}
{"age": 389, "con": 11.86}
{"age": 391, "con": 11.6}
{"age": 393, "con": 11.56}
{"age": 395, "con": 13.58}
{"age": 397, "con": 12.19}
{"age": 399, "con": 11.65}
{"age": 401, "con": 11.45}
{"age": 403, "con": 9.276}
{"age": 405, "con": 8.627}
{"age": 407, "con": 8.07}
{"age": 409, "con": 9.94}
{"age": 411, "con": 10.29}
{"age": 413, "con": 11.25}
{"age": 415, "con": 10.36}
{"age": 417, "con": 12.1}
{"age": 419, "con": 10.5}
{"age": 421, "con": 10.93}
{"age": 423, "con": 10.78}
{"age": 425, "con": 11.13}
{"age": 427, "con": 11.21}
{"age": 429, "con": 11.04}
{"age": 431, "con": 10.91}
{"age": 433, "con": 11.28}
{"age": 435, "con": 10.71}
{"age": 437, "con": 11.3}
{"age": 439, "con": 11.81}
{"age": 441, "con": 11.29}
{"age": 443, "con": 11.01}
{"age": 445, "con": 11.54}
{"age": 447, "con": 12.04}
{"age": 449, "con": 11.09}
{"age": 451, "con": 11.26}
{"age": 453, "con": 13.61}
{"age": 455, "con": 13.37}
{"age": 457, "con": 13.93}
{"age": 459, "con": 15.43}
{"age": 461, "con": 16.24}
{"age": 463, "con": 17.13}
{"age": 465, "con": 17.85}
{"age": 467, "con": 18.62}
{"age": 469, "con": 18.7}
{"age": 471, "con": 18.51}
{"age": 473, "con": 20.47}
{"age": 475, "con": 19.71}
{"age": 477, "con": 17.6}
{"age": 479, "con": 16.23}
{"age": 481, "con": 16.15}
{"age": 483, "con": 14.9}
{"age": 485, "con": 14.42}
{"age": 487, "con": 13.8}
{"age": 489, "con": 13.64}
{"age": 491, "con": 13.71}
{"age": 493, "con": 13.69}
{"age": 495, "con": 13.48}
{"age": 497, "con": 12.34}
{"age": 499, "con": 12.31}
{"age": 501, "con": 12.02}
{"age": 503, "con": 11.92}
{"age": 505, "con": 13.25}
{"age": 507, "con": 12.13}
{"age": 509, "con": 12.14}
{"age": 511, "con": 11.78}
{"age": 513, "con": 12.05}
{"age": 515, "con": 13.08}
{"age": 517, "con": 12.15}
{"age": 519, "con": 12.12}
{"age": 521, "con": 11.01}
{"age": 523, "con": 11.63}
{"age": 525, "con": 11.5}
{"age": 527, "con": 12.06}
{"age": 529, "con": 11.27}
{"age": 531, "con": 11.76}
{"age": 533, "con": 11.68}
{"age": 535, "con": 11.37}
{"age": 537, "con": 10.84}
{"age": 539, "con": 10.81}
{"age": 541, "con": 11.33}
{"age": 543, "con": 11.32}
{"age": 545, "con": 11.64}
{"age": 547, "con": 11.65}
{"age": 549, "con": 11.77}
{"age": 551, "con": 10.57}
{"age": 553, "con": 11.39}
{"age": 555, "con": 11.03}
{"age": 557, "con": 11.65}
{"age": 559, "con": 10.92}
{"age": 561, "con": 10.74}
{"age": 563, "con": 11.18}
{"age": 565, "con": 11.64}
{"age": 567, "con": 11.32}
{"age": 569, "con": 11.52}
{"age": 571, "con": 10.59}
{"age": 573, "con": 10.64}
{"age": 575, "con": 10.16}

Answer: 1.3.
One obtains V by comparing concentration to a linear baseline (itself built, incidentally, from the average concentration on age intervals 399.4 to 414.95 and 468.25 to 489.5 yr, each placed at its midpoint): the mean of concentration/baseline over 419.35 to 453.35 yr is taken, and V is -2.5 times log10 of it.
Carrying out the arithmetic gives 0.13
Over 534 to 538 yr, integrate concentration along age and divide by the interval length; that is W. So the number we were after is 11.1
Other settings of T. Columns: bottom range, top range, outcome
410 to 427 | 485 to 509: 1.19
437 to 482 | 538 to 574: 0.74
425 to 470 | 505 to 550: 0.89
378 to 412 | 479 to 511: 1.20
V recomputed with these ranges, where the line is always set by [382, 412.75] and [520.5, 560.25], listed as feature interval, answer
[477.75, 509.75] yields -0.20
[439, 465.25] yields -0.19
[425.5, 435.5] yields 0.01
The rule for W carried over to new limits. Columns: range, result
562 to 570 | 11.4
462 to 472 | 18.2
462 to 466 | 17.5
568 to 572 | 11.1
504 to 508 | 12.7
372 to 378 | 11.3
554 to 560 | 11.2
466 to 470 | 18.7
